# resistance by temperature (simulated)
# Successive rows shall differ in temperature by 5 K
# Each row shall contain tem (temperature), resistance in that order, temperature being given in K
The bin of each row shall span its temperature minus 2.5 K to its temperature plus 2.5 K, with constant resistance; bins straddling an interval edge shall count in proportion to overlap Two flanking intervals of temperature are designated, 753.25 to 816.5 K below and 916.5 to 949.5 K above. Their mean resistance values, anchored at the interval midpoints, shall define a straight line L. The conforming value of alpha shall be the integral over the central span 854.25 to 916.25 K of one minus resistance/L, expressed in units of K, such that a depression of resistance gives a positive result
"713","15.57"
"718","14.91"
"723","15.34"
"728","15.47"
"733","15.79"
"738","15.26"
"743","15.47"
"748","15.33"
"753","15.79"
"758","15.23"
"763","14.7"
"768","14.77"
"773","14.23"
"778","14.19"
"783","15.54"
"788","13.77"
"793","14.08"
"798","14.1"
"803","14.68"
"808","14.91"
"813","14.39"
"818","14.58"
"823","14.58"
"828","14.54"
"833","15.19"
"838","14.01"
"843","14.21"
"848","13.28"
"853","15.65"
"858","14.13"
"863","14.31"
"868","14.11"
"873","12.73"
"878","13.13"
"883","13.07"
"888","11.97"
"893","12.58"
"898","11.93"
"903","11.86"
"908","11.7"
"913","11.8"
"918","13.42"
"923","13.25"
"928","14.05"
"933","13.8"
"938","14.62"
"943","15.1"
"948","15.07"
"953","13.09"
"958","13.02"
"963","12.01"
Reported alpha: 6.4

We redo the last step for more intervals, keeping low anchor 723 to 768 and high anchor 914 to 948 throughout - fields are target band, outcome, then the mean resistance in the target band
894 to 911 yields 2.78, 11.9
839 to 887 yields 2.36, 13.8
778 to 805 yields 1.09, 14.4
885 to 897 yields 1.71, 12.3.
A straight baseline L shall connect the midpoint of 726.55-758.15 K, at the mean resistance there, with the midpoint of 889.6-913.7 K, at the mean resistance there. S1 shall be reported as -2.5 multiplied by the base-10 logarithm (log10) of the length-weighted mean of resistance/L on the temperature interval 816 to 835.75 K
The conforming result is -0.08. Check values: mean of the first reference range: 15.5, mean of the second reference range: 12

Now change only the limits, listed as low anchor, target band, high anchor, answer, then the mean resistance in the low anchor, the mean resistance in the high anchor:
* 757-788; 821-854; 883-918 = -0.082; 14.7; 12.2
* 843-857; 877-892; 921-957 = 0.130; 14.4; 14.1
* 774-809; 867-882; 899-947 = 0.041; 14.4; 13.3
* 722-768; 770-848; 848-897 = -0.003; 15.3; 13.5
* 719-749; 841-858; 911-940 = -0.007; 15.4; 13.5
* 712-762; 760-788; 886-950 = 0.023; 15.4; 13.2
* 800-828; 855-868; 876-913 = -0.081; 14.6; 12.3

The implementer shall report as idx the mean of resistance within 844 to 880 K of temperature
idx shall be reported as 13.9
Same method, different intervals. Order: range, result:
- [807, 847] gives 14.5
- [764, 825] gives 14.5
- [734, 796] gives 14.9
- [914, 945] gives 13.9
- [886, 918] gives 12.1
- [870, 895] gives 12.7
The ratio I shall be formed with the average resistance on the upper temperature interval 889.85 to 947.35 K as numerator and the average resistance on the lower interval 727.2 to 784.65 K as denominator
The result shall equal 0.87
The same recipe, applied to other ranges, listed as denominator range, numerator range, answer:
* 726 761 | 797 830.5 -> 0.94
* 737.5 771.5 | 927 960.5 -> 0.93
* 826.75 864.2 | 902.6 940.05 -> 0.91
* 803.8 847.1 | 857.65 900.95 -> 0.90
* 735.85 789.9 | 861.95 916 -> 0.84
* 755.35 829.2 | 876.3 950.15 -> 0.90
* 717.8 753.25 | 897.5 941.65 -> 0.85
